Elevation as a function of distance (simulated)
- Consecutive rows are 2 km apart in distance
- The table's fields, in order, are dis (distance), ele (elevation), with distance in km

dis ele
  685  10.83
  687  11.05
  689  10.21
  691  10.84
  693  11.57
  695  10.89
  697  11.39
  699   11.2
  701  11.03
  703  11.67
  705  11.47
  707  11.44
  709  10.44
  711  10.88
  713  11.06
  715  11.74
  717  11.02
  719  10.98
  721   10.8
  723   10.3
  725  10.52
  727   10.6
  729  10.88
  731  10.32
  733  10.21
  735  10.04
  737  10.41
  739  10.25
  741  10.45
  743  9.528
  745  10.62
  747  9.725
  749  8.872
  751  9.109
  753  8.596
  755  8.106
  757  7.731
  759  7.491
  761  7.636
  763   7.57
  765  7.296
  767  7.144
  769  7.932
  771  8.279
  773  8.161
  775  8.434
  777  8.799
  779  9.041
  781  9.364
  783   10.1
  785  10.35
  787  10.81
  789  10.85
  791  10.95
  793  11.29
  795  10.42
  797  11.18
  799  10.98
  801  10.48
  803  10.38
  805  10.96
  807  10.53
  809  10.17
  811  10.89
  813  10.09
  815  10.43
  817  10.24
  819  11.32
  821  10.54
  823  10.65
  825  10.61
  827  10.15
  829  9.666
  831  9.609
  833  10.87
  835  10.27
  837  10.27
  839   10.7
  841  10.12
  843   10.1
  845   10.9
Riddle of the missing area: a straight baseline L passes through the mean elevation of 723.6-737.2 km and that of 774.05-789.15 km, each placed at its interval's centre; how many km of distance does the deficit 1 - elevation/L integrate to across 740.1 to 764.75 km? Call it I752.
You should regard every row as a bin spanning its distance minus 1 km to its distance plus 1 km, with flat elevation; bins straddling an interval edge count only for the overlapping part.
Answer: 3.3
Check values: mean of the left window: 10.4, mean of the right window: 9.66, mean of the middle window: 8.73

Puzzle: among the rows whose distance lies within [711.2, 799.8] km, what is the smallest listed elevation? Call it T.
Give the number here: 7.144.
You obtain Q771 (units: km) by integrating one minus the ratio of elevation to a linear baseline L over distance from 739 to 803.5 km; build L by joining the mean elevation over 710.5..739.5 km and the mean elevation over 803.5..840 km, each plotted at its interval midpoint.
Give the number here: 7.6 km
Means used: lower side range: 10.7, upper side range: 10.4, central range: 9.31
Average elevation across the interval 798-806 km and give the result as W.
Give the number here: 10.7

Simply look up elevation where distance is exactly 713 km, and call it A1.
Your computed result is 11.06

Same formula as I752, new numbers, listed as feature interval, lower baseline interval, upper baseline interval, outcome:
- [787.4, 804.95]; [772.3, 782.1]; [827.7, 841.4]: -3.0 km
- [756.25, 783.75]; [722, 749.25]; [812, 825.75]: 5.7 km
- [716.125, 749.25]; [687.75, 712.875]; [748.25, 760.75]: -3.4 km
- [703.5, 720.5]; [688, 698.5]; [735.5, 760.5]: -1.2 km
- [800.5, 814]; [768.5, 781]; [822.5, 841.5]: -1.4 km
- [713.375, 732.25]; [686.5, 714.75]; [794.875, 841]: 0.3 km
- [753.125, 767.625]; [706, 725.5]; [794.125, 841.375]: 4.2 km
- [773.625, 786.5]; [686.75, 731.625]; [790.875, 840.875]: 1.6 km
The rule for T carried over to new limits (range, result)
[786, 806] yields 10.38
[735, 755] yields 8.106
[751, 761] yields 7.491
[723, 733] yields 10.21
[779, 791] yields 9.041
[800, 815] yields 10.09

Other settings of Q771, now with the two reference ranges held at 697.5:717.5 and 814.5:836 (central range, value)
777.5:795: 0.6 km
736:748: 0.9 km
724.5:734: 0.5 km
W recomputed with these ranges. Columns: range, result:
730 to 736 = 10.2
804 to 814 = 10.5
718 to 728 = 10.6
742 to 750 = 9.69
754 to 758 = 7.92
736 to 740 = 10.3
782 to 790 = 10.5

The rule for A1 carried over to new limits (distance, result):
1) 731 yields 10.32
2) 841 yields 10.12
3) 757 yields 7.731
